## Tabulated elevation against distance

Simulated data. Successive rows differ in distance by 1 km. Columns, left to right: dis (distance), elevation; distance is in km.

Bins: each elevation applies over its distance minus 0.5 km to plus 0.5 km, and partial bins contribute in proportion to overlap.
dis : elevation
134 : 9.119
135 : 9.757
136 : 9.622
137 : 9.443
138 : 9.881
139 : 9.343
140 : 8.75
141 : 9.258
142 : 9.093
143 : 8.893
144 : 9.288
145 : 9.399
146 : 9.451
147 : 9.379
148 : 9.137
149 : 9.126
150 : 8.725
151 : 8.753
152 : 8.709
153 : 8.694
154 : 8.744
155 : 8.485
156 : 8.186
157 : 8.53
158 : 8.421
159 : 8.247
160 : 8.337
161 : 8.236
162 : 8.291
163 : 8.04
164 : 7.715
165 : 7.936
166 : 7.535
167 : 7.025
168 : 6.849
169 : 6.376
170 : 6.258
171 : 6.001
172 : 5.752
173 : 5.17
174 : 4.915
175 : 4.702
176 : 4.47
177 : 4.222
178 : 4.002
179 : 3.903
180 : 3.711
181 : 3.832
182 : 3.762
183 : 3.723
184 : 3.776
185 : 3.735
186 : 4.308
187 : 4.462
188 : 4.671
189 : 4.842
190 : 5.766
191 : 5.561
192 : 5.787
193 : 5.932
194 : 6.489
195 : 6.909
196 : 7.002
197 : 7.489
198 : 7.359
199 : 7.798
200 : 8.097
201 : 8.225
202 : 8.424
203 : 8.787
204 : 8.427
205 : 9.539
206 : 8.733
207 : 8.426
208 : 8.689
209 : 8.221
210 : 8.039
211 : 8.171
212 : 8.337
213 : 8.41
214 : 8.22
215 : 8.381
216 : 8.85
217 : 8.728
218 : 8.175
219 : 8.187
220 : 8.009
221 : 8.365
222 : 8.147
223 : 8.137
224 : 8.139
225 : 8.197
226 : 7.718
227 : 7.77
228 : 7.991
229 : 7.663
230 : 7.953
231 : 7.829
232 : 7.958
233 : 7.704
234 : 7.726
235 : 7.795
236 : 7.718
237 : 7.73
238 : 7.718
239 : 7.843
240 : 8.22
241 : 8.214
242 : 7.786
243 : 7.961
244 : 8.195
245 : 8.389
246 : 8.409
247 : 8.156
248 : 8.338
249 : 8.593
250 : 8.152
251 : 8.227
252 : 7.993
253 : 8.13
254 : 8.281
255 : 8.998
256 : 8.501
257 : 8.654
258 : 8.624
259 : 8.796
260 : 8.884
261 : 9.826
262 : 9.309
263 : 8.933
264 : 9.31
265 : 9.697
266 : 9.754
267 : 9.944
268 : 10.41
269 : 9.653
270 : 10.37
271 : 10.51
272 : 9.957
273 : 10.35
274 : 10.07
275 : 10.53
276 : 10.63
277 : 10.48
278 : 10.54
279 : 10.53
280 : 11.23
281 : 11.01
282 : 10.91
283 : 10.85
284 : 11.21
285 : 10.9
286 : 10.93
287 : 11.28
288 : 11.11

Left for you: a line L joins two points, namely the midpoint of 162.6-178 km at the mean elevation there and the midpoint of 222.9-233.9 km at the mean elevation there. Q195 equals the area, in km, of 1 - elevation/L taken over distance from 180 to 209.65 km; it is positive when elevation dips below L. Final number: 2.0 km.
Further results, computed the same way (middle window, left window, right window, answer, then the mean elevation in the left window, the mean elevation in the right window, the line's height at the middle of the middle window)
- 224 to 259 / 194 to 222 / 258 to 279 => 3.9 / 8.19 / 9.88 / 9.13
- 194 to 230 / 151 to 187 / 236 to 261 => -3.7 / 6.31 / 8.3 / 7.39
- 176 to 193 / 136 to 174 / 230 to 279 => 8.1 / 8.23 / 8.88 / 8.42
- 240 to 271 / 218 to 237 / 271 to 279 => 1.9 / 7.95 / 10.4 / 9.38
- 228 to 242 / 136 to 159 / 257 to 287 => 2.8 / 8.98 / 10.1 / 9.79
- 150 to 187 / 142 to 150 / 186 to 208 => 8.8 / 9.2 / 7.06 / 8.25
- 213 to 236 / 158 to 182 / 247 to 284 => 0.1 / 6.15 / 9.59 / 8.11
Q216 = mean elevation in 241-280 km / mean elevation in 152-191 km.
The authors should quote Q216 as 1.5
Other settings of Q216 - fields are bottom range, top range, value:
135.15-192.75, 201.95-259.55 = 1.17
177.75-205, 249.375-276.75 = 1.59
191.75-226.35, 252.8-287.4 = 1.24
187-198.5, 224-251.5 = 1.31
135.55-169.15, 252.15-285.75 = 1.15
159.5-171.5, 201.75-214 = 1.15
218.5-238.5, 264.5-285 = 1.32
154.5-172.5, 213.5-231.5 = 1.08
